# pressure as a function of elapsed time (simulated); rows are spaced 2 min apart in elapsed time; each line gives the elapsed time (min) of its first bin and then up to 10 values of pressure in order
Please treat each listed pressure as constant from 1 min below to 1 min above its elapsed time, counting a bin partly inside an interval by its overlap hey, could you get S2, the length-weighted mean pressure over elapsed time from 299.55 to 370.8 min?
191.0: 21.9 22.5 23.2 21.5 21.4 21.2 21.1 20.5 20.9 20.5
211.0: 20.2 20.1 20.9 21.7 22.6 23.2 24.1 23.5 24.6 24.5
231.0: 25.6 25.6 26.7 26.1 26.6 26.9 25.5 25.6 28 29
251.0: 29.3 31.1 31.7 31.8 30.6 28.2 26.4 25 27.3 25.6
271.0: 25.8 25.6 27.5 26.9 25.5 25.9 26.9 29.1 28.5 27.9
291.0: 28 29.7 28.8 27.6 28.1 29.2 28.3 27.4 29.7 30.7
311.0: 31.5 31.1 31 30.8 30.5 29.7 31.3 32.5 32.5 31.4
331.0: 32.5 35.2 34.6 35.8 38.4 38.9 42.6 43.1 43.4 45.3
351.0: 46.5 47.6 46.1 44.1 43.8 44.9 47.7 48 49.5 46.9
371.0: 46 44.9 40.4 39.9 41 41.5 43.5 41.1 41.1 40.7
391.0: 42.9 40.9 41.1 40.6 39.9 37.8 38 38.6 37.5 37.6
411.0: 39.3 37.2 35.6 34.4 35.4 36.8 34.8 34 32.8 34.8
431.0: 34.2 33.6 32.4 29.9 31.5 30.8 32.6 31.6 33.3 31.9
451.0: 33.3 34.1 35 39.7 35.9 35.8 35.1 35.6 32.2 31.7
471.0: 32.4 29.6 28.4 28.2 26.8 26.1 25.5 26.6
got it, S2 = 37.5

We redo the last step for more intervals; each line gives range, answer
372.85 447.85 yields 37.1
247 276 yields 28.2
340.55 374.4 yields 45.3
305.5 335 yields 31.5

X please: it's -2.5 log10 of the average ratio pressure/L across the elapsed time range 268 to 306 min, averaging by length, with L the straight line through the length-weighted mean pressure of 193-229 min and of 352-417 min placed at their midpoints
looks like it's 0.119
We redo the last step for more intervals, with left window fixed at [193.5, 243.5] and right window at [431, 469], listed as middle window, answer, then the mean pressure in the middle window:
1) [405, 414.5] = -0.19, 37.9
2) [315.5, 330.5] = -0.13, 31.3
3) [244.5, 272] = -0.14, 28.3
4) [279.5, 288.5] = -0.06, 27.5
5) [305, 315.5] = -0.12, 30.5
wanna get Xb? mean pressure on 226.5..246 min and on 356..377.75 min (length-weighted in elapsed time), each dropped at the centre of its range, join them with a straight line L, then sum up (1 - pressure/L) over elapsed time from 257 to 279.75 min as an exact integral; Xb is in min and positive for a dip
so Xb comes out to 2.6 min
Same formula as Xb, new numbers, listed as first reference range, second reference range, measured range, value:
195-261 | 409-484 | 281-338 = -4.84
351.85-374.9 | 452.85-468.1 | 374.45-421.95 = 3.40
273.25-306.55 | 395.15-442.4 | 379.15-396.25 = -3.97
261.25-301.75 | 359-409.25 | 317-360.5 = -3.04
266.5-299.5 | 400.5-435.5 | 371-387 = -4.13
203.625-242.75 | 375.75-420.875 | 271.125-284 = 0.91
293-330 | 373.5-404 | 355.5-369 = -3.36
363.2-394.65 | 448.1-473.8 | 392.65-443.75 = 4.12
